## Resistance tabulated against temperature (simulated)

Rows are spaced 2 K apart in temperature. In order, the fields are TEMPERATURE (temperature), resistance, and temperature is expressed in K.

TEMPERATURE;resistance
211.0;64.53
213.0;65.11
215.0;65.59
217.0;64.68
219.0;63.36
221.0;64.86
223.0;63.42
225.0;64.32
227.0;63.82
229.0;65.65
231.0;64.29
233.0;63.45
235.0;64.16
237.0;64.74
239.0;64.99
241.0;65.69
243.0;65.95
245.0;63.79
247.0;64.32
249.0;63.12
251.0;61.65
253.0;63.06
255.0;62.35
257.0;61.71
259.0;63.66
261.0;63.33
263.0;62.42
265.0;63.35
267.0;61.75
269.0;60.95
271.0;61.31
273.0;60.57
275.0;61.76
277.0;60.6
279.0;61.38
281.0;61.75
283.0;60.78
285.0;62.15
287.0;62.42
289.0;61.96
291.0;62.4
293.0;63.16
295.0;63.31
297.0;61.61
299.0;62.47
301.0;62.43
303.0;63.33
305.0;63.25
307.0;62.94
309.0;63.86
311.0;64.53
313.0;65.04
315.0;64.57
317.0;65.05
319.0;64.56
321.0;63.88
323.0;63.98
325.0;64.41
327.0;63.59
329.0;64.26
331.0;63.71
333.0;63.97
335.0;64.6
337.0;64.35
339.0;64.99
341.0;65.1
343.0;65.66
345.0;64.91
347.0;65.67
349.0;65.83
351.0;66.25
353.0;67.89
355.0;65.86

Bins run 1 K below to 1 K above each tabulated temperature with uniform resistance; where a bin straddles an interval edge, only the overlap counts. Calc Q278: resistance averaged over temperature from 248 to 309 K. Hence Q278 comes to 62.3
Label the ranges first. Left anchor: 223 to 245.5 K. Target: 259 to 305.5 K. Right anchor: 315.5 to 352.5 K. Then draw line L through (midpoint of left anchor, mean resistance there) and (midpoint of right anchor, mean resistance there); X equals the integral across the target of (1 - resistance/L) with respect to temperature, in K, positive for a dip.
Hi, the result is 1.8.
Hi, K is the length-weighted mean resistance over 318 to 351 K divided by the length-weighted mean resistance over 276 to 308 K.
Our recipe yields 1.04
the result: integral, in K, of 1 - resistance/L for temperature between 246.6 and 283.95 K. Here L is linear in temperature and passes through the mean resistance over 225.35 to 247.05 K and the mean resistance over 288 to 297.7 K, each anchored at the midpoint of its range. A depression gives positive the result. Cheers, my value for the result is 0.87 K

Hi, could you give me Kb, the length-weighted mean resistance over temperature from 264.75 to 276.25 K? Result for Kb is 61.5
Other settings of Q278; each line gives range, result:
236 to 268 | 63.5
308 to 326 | 64.4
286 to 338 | 63.6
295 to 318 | 63.5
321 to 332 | 64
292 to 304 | 62.7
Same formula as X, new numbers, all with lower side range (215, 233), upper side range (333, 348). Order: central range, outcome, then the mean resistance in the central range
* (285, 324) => 0.8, 63.4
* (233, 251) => 0.0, 64.4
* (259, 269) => 0.3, 62.6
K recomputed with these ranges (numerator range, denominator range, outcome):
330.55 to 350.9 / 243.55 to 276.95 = 1.04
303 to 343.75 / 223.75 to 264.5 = 1.01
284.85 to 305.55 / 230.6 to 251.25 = 0.97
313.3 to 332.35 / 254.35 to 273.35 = 1.03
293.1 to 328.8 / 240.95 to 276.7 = 1.02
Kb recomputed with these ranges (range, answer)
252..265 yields 62.8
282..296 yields 62.3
